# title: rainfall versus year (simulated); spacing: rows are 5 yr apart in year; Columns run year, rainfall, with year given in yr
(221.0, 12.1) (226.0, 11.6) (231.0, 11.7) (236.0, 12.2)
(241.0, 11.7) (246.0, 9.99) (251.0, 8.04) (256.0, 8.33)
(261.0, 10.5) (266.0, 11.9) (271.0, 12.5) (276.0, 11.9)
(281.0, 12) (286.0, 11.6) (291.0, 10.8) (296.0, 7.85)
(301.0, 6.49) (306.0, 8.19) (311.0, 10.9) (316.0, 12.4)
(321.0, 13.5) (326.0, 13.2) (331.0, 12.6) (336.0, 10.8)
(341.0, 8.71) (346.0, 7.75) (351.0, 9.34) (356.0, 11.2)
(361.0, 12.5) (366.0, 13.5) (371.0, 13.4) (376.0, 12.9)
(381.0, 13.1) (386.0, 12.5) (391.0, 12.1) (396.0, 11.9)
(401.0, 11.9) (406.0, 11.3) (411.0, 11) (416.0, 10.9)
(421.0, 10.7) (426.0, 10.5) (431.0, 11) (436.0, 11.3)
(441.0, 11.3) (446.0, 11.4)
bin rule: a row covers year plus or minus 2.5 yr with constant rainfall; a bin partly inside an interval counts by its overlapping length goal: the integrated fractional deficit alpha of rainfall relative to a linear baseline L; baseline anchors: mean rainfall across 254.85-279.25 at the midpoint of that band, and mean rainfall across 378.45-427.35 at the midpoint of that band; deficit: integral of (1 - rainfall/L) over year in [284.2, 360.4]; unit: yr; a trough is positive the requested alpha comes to 6.5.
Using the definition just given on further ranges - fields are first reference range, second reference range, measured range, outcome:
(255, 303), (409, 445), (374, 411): -4.39 yr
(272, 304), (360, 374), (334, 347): 3.20 yr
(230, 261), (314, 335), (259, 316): 5.11 yr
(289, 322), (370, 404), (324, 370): 0.27 yr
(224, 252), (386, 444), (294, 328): 2.39 yr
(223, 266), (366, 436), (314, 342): -1.93 yr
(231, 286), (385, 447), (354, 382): -3.86 yr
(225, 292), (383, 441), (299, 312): 3.29 yr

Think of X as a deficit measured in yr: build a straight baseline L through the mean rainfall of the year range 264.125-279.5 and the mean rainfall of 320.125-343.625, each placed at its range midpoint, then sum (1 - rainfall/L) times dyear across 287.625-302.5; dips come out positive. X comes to 4.03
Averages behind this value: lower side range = 12.1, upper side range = 11.6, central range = 8.7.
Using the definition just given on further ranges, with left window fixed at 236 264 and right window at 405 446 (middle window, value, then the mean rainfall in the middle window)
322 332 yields -2.5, 13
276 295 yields -2.0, 11.2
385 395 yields -1.3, 12.2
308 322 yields -2.2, 12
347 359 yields 0.6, 10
